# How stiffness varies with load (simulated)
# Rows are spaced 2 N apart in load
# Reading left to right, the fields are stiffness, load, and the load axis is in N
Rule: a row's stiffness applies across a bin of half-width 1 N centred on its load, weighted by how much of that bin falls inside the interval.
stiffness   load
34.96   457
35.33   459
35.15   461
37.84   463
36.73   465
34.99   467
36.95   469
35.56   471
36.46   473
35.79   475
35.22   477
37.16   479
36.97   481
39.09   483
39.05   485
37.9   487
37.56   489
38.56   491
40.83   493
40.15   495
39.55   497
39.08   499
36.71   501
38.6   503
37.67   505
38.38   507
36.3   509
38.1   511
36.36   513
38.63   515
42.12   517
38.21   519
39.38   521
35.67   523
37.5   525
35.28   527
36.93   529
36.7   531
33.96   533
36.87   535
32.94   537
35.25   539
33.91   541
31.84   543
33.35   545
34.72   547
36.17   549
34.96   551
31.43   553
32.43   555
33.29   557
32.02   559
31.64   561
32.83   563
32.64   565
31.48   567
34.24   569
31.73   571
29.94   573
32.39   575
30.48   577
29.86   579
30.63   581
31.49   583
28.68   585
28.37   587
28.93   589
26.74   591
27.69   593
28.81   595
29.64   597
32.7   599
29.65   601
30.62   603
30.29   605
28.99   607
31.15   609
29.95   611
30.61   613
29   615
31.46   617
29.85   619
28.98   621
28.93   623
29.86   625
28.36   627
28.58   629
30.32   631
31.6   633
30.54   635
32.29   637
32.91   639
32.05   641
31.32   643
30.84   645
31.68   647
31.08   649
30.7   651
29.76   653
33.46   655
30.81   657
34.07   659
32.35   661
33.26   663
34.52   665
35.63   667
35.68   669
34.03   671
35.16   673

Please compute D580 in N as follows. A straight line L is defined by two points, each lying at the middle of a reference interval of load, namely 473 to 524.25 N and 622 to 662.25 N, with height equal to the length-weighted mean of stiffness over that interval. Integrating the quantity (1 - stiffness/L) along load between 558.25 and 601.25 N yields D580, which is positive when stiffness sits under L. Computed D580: 4.5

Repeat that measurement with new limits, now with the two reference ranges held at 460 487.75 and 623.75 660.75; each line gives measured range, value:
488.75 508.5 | -1.5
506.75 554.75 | -1.5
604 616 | 0.8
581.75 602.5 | 2.2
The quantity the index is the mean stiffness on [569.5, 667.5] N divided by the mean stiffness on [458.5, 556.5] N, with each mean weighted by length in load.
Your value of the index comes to 0.84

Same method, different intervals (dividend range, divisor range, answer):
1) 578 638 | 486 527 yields 0.78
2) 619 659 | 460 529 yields 0.82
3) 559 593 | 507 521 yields 0.80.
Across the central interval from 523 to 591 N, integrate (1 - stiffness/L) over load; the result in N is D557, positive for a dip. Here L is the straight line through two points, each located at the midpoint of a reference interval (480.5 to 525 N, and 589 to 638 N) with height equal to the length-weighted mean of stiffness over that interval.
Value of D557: 2.8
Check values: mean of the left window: 38.4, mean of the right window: 29.8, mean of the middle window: 32.8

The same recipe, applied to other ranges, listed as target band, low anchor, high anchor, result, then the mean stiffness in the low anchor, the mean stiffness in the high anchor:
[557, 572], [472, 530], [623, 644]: 0.9 N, 37.9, 30.7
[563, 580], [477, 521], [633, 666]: 1.7 N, 38.4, 32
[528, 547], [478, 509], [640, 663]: 1.0 N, 38.4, 31.7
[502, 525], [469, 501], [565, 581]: -1.5 N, 37.9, 31.5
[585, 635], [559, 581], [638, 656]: 3.1 N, 31.7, 31.5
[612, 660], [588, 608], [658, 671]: 2.0 N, 29.4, 34.2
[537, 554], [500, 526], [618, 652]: 1.0 N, 38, 30.6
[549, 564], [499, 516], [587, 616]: 0.3 N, 37.7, 29.6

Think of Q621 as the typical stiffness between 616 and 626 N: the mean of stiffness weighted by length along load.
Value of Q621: 29.8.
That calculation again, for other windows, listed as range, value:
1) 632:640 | 31.8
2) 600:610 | 30.1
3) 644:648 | 31.3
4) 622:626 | 29.4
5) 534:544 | 34.2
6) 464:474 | 36.1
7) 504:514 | 37.4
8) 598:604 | 31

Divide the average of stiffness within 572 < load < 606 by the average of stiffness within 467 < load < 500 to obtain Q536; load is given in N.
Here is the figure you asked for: 0.79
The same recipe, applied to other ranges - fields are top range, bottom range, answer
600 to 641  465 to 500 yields 0.80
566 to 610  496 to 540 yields 0.81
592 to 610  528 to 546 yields 0.86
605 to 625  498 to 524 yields 0.78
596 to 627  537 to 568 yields 0.91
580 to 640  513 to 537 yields 0.81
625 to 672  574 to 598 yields 1.08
